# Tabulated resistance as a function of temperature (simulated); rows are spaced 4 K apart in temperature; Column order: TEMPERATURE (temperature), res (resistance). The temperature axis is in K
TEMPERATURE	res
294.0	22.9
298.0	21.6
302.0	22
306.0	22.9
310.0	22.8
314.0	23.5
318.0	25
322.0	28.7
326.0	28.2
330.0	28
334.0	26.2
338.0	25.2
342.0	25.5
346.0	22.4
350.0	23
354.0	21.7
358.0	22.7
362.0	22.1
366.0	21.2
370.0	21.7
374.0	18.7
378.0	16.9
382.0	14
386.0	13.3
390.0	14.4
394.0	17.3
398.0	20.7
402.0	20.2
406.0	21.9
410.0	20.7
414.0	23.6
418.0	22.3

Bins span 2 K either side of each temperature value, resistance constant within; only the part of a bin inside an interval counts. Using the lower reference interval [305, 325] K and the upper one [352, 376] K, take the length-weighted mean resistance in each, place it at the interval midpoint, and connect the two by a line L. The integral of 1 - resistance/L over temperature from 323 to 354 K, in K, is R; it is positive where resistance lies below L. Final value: -2.9 K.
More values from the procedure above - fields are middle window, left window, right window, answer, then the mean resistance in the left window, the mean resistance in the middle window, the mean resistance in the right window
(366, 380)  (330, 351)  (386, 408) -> 1.2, 24.9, 19.4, 18.4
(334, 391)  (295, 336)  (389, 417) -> 4.9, 24.8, 20.5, 20.1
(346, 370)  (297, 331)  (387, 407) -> -0.8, 24.7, 22.1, 18.5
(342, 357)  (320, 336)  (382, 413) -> 1.2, 27.8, 22.8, 18.2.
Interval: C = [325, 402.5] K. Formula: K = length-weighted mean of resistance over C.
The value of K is 21.1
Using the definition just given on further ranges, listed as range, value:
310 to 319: 23.8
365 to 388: 17.5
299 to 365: 24.3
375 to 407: 17.2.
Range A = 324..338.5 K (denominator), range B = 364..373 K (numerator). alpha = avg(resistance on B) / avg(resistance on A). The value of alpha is 0.78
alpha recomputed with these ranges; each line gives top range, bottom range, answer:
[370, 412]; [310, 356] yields 0.72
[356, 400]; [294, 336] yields 0.74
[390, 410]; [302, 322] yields 0.82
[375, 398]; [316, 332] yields 0.58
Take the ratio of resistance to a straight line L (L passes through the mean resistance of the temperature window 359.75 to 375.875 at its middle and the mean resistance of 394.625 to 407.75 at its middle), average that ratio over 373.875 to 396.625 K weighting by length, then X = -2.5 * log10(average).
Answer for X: 0.31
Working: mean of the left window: 21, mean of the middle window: 15.7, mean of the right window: 20.5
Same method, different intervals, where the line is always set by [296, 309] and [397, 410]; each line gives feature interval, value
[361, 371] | -0.01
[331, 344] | -0.19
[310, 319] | -0.08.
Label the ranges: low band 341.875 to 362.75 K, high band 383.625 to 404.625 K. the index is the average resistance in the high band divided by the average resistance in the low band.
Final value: 0.8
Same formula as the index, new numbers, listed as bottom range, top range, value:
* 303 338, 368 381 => 0.73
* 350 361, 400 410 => 0.94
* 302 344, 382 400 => 0.64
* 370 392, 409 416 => 1.39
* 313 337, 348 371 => 0.83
